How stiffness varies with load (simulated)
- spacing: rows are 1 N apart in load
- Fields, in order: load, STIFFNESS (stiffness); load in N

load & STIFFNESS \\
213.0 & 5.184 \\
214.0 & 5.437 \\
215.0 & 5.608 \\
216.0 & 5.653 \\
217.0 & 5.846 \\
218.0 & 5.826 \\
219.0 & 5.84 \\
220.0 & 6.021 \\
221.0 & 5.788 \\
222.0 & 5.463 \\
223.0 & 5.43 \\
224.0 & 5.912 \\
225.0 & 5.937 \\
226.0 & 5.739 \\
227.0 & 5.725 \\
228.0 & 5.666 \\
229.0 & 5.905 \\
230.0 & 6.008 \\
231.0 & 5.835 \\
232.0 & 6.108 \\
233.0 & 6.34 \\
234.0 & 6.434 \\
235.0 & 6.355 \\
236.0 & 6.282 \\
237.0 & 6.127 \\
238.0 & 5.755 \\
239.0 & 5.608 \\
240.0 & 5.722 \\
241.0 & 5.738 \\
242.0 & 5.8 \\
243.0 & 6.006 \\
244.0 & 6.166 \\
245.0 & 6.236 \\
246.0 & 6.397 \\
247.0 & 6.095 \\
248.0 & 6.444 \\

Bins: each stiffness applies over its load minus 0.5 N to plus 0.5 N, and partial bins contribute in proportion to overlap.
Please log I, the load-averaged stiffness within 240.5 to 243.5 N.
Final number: 5.85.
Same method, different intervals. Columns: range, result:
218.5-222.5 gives 5.78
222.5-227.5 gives 5.75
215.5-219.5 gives 5.79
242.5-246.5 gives 6.2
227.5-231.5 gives 5.85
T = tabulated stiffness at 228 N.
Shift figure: 5.666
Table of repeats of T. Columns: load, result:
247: 6.095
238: 5.755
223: 5.43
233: 6.34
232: 6.108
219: 5.84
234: 6.434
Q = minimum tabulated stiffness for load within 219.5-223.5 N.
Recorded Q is 5.43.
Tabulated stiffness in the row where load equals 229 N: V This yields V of 5.905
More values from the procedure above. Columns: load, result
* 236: 6.282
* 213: 5.184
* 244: 6.166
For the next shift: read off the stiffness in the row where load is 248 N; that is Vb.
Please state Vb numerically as 6.444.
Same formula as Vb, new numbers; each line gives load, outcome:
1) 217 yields 5.846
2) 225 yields 5.937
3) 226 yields 5.739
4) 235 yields 6.355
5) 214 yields 5.437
